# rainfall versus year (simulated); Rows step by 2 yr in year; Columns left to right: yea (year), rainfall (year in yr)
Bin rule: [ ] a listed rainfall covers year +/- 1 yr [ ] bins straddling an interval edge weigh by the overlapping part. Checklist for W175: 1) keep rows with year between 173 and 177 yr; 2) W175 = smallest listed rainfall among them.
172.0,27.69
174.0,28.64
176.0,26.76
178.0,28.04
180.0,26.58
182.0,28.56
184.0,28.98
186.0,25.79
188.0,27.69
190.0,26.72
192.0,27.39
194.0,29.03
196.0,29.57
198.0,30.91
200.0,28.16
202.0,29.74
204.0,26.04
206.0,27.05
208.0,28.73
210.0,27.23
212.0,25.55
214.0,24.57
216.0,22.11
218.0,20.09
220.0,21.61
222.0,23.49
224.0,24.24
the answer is 26.76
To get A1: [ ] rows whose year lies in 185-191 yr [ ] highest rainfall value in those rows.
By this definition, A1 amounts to 27.69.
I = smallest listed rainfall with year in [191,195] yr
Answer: 27.39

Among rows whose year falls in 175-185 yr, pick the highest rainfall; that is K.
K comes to 28.98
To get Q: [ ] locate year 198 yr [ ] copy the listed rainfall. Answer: 30.91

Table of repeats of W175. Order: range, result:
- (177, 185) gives 26.58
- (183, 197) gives 25.79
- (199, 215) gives 24.57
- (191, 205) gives 26.04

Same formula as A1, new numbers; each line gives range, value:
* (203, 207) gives 27.05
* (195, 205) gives 30.91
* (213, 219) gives 24.57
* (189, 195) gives 29.03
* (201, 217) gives 29.74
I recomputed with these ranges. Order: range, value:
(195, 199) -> 29.57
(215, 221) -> 20.09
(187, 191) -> 26.72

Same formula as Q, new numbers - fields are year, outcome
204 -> 26.04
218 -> 20.09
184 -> 28.98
